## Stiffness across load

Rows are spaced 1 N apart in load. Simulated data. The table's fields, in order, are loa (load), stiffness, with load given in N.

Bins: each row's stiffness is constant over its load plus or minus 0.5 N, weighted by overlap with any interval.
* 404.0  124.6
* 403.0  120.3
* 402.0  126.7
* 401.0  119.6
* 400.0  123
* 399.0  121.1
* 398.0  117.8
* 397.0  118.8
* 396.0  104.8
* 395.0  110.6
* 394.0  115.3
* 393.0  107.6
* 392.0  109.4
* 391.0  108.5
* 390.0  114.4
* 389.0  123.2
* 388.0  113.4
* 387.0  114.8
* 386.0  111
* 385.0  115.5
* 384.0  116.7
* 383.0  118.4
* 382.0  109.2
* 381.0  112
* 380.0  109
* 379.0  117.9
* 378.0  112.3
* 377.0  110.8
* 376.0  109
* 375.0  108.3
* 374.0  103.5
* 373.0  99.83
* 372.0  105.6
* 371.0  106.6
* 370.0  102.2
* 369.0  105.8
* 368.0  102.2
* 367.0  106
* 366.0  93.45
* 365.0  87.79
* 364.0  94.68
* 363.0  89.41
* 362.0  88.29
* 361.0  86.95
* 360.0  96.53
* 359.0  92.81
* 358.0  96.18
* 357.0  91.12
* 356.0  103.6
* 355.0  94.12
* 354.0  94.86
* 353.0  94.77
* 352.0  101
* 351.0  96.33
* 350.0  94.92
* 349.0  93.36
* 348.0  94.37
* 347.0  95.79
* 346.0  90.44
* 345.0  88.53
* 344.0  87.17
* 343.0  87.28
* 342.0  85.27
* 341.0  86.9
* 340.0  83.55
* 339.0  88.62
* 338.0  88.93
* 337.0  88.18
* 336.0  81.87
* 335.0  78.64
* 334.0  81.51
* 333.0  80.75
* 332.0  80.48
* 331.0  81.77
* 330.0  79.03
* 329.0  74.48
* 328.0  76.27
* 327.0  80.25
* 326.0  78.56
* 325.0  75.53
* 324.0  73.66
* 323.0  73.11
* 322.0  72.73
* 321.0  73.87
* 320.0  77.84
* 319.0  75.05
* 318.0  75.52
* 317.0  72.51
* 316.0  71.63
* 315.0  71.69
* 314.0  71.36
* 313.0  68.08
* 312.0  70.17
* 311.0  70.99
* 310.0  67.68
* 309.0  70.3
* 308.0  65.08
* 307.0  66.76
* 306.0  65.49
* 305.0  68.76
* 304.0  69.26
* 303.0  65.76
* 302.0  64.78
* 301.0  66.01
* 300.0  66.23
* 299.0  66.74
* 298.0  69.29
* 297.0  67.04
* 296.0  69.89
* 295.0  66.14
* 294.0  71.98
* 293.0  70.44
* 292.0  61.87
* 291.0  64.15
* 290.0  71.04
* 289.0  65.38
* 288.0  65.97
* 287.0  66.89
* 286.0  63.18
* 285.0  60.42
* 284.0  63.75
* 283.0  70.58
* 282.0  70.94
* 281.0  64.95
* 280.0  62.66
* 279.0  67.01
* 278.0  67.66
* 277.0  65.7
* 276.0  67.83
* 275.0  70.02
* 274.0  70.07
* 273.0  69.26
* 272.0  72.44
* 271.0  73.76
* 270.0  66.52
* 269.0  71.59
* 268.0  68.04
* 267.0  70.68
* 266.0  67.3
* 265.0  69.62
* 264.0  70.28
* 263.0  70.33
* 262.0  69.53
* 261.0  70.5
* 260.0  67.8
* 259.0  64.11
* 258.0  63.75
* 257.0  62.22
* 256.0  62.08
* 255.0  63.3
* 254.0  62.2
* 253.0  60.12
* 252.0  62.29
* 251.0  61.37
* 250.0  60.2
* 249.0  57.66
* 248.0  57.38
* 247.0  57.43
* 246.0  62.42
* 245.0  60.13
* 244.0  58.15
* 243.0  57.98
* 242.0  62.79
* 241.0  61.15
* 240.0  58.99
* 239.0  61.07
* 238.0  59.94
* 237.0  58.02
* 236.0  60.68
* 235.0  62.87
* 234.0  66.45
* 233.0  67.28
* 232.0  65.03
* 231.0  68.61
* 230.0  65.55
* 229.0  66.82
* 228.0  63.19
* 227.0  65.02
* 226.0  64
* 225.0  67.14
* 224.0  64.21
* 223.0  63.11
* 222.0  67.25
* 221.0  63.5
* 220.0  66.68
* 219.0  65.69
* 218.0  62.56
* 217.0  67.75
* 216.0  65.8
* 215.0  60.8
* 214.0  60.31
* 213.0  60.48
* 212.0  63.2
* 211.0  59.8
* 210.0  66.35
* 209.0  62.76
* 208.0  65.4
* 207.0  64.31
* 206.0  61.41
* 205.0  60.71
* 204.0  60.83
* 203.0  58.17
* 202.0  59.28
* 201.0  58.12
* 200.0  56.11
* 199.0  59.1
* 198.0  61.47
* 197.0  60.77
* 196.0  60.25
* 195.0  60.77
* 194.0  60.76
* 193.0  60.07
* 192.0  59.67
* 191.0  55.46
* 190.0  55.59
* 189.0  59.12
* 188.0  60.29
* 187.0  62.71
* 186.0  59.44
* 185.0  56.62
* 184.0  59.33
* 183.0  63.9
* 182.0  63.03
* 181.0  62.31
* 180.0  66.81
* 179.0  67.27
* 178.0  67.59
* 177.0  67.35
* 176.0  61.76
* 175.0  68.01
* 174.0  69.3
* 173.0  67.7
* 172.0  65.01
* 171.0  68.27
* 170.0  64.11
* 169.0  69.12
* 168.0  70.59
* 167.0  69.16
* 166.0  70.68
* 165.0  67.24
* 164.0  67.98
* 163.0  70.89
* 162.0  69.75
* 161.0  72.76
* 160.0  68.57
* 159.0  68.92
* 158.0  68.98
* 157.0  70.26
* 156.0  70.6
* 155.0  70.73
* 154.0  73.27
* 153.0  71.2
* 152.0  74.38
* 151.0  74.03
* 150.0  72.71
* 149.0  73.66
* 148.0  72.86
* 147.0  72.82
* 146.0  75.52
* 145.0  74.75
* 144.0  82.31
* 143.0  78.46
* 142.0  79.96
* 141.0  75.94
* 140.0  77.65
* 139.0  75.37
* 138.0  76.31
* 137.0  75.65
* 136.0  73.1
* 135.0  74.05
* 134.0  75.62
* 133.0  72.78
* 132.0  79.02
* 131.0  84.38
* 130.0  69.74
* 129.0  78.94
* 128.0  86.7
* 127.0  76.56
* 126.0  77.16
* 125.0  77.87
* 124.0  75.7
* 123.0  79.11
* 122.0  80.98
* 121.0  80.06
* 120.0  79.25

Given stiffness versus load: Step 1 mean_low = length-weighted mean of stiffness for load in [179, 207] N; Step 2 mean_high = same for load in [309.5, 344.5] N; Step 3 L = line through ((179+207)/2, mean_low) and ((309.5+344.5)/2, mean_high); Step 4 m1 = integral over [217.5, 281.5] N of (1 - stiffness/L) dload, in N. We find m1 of 2.8 N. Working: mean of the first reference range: 60.3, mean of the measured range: 64.7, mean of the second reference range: 78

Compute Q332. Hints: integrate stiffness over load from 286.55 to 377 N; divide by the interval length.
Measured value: 82.2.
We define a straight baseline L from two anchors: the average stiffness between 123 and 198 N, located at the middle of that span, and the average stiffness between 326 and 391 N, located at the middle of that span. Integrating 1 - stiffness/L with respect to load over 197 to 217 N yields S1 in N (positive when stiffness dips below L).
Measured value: 3.9 N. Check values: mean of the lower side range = 69.7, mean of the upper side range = 96.8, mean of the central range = 61.4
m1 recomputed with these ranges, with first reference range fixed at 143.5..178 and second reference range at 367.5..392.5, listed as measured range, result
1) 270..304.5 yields 9.64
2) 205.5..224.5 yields 3.91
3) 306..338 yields 7.95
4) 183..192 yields 1.95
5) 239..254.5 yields 4.69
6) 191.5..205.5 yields 3.18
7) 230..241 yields 2.76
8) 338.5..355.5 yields 2.08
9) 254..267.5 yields 3.32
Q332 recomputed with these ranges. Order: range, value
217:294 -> 65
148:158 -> 72.2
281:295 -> 66.6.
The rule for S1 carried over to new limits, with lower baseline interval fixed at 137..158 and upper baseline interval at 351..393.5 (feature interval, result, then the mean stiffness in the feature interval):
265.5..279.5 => 3.4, 69.1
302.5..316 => 3.8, 68.7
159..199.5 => 7.4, 64.3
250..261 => 3.2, 63.1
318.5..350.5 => 5.3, 82.8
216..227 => 2.5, 65.2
